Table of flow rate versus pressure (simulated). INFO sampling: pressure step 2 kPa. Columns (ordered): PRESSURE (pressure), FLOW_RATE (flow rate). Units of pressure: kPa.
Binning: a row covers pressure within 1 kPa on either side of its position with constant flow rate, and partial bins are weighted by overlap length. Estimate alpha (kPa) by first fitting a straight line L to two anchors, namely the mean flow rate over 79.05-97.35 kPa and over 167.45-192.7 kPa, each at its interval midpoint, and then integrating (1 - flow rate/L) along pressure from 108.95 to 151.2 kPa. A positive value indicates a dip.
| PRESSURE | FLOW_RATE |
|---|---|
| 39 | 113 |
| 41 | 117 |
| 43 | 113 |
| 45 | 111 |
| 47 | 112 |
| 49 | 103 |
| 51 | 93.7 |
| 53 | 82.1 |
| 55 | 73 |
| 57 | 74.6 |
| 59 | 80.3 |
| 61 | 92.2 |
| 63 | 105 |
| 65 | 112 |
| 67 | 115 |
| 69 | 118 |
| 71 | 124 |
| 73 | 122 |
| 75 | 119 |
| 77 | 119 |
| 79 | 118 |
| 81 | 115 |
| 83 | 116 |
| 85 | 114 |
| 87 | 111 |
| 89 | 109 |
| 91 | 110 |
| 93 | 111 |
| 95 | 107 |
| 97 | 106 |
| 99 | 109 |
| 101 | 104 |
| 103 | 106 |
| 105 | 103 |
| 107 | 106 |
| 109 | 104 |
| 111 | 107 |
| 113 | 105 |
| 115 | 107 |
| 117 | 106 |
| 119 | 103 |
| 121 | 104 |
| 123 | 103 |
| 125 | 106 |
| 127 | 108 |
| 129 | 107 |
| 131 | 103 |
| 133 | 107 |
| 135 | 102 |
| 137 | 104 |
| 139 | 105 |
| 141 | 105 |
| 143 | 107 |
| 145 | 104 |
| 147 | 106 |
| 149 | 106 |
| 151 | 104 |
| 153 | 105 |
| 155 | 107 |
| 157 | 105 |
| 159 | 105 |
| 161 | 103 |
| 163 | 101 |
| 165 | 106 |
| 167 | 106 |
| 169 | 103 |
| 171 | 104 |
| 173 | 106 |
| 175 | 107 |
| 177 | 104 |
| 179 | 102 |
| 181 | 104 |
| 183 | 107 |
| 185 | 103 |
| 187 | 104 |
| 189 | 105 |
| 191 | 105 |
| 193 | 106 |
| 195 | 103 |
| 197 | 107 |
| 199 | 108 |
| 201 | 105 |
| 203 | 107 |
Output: 1.2 kPa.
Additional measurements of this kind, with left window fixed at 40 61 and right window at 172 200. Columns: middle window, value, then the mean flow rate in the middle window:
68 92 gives -4.5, 116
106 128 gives -1.1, 105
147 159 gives -0.3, 105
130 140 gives -0.3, 104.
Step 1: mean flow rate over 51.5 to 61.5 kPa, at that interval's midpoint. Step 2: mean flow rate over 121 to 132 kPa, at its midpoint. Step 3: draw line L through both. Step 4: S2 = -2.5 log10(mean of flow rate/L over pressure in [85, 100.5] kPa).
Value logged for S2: -0.17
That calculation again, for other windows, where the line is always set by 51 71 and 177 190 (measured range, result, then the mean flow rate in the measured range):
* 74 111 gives -0.13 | 110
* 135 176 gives -0.03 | 105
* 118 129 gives -0.05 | 105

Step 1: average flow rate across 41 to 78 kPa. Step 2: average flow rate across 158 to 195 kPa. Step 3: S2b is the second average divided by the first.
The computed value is 1.0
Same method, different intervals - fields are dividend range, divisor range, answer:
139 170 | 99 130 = 1.00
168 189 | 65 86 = 0.89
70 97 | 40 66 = 1.17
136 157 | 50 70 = 1.11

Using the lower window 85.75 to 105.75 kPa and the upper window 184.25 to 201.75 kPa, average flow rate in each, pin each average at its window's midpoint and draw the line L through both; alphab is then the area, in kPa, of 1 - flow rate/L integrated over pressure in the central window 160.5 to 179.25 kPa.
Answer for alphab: 0.3 kPa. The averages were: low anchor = 108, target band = 104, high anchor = 105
